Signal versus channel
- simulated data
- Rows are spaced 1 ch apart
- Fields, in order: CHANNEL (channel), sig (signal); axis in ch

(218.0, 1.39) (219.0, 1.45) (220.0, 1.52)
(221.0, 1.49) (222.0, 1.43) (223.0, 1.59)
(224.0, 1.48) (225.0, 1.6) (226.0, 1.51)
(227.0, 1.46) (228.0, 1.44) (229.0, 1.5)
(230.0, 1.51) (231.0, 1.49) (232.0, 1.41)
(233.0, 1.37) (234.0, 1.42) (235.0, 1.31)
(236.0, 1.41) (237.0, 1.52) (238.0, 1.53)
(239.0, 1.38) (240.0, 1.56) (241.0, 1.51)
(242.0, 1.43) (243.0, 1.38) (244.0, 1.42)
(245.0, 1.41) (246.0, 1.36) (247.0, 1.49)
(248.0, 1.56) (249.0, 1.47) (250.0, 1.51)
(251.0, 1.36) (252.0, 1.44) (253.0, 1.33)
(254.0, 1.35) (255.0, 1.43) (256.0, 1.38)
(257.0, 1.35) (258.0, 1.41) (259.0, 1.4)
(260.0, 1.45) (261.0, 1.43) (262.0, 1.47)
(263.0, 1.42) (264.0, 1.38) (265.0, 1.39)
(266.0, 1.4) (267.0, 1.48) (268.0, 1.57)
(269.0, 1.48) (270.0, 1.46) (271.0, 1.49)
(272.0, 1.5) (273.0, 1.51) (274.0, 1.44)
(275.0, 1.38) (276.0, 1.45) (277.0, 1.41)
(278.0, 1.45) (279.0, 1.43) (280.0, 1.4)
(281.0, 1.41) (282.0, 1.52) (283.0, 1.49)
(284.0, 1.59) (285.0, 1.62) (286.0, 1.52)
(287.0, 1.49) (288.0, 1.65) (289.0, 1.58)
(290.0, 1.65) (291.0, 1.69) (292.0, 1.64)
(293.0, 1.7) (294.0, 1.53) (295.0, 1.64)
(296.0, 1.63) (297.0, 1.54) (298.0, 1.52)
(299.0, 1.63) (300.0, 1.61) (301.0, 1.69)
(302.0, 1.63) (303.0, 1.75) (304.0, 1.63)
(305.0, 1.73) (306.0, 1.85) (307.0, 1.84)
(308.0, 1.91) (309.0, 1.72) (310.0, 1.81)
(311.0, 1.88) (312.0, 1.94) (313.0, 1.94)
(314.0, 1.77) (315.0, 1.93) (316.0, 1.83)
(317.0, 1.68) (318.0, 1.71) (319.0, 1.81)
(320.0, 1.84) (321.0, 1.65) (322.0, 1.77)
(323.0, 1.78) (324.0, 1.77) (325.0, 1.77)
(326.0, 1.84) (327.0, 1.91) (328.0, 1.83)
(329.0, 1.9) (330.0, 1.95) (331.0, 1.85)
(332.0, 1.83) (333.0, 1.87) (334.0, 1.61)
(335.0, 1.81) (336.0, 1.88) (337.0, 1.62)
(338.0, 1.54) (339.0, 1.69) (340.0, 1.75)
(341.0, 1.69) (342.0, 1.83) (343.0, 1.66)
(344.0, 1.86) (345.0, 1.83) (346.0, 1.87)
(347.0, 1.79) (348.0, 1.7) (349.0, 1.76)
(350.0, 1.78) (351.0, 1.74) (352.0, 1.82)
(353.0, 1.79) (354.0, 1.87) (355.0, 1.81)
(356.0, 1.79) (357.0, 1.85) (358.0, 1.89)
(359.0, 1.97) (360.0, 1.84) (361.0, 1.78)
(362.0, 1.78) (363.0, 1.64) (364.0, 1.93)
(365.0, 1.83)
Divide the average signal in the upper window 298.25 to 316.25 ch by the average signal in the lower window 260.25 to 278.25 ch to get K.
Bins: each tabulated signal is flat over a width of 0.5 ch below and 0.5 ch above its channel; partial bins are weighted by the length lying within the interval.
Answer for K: 1.23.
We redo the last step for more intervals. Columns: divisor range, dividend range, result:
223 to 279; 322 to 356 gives 1.24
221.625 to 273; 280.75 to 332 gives 1.19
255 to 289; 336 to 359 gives 1.21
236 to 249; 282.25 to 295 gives 1.09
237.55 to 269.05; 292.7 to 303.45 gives 1.13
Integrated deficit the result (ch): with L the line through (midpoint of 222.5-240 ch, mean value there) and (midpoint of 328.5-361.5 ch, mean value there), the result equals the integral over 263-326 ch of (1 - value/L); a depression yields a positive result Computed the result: 1.0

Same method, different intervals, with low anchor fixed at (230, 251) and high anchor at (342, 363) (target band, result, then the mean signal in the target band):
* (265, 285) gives 1.1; 1.47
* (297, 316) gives -1.2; 1.76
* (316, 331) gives -0.8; 1.8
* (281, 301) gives 0.2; 1.59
